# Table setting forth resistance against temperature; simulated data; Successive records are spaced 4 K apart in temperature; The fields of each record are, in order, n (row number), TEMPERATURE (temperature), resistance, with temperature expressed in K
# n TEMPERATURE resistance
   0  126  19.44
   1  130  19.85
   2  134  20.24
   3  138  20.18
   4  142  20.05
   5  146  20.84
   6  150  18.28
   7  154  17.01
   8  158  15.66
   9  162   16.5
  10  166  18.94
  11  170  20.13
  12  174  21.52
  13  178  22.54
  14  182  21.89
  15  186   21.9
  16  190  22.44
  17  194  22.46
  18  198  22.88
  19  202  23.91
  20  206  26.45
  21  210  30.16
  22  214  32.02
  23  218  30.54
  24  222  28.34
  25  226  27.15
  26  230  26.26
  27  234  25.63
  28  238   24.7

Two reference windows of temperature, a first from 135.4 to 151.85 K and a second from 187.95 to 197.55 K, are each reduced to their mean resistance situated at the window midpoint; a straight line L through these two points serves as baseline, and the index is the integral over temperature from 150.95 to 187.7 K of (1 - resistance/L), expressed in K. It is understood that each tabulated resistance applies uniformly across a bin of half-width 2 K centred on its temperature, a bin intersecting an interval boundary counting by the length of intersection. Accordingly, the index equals 3.1 K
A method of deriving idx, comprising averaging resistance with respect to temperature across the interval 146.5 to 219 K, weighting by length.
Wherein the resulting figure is 22.4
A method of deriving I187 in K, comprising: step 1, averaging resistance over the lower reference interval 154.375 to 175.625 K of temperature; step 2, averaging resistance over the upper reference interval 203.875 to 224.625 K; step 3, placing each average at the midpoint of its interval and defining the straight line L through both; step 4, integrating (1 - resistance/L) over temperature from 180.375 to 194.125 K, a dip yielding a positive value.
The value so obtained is 0.71 K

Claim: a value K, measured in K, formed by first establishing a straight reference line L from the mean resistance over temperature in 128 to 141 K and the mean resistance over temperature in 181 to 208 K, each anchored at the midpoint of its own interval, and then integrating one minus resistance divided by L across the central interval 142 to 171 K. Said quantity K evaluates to 4.0 K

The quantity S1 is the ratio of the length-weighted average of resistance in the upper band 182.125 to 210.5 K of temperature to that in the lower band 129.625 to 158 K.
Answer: 1.24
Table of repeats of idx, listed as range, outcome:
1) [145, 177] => 18.7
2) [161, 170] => 18.4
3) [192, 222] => 27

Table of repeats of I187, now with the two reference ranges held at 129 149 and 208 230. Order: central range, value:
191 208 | 2.1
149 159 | 2.2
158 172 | 3.0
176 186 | 1.1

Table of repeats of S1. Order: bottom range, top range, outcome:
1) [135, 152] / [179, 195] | 1.12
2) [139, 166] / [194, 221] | 1.50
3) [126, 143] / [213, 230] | 1.45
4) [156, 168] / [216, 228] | 1.68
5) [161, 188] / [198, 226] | 1.36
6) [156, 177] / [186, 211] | 1.30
